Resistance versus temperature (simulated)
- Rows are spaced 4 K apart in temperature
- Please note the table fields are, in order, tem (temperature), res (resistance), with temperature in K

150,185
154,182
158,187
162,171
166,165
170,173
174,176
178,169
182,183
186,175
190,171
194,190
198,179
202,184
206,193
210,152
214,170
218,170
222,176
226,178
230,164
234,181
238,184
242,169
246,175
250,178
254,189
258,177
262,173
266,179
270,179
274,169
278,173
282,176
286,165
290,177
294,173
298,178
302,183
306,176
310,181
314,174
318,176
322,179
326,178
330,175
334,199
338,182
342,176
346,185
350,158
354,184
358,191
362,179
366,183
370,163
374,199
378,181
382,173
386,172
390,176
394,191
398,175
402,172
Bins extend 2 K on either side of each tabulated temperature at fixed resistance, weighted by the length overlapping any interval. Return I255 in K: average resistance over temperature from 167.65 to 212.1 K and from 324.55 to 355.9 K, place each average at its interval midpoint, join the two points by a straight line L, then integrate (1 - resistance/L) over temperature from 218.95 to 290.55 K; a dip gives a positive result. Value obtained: 1.0 K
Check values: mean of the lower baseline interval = 177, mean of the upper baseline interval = 180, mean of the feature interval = 176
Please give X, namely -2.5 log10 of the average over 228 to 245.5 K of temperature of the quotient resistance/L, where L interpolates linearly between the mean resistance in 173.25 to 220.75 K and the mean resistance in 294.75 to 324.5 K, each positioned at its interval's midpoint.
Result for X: 0.01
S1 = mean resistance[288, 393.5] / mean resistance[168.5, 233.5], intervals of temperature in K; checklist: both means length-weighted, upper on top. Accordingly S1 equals 1.02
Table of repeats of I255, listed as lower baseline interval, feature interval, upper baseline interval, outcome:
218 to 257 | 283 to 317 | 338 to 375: 0.4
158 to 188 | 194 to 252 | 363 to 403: -0.2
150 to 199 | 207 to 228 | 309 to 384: 0.9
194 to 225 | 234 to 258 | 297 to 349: -0.2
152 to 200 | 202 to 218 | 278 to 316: 0.3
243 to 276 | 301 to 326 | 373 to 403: 0.0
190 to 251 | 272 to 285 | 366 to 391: 0.3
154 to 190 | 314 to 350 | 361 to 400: -0.3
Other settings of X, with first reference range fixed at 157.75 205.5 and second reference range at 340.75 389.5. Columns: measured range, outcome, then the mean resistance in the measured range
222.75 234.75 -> 0.02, 174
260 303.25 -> 0.02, 175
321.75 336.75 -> -0.03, 183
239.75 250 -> 0.03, 173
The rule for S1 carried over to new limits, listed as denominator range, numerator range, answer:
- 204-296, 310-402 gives 1.03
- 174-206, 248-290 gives 0.98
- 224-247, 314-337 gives 1.03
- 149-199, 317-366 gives 1.02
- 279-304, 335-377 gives 1.03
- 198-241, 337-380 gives 1.03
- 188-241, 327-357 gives 1.02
